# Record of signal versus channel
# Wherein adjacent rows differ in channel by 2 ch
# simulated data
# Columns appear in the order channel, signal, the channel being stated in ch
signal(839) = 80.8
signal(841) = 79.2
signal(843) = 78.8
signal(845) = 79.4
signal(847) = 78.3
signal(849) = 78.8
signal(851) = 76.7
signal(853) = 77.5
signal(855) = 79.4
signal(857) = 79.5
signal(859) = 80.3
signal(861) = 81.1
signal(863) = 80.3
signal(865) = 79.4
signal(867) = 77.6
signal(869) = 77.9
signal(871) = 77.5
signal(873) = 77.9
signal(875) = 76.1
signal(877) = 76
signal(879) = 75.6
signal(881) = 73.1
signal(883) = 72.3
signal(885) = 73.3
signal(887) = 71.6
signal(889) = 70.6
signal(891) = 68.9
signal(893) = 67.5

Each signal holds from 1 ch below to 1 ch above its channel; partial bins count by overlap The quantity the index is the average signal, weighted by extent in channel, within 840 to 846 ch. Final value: 79.1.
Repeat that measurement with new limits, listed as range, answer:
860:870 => 79.3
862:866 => 79.8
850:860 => 78.7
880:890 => 72.2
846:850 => 78.5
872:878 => 76.7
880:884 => 72.7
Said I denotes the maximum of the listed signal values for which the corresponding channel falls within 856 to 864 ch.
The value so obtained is 81.1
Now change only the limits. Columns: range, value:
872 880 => 77.9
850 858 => 79.5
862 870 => 80.3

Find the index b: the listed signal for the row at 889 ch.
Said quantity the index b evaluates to 70.6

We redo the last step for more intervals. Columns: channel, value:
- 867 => 77.6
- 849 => 78.8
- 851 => 76.7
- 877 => 76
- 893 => 67.5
